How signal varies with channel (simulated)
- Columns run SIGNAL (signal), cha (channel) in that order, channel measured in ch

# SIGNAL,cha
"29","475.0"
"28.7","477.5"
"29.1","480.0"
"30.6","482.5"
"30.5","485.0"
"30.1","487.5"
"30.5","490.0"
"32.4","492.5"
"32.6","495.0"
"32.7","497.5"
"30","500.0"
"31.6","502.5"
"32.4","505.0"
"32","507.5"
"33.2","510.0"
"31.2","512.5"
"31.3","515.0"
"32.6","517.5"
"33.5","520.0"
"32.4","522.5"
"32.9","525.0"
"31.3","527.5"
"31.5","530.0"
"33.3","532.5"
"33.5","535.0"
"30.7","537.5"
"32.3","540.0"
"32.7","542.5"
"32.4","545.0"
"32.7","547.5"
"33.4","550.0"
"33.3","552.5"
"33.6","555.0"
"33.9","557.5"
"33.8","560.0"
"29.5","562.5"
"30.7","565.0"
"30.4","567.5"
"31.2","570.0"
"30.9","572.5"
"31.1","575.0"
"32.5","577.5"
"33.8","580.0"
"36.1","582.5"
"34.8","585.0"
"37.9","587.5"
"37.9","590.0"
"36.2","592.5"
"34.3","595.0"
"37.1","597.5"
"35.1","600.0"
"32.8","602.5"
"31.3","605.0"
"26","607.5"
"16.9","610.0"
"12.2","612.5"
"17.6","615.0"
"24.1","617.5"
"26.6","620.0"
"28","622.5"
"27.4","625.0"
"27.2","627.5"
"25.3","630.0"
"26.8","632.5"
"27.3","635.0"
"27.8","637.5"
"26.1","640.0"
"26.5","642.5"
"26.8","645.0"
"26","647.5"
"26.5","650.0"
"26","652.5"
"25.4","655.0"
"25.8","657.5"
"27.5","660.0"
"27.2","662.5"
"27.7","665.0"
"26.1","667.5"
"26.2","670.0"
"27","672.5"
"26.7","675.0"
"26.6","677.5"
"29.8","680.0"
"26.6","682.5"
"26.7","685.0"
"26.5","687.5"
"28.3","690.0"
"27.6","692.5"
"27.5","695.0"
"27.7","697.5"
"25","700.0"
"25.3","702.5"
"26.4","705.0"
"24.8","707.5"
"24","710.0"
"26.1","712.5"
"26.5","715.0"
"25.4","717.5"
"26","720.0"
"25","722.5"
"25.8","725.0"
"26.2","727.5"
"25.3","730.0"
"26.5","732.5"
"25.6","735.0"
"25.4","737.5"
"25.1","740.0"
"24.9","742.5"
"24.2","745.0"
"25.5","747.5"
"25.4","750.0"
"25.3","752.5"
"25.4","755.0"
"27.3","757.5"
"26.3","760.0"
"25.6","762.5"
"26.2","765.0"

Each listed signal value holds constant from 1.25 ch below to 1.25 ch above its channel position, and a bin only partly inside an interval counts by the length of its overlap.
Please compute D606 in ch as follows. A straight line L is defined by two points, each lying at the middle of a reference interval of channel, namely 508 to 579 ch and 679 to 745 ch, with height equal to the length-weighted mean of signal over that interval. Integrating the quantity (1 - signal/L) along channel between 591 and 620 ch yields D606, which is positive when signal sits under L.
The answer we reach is 2.3 ch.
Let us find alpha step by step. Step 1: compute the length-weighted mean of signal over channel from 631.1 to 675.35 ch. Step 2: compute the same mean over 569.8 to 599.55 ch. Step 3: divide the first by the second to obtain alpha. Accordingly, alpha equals 0.8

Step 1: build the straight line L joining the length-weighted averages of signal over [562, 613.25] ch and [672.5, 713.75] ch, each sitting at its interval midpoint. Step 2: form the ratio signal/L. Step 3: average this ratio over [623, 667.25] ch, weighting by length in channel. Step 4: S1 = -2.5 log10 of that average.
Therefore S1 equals 0.09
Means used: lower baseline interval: 31.6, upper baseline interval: 26.6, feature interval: 26.7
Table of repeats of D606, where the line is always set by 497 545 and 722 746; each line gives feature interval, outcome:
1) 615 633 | 1.9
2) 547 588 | -2.9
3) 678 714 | 0.1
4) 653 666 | 0.5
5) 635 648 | 0.7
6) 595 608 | -1.5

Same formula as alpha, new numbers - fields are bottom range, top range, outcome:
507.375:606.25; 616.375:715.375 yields 0.80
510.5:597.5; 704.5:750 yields 0.77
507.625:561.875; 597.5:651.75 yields 0.80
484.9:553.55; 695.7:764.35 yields 0.80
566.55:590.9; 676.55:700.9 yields 0.81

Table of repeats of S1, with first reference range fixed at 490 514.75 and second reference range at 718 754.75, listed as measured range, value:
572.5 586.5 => -0.13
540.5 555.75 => -0.08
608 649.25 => 0.16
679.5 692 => -0.02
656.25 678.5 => 0.02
